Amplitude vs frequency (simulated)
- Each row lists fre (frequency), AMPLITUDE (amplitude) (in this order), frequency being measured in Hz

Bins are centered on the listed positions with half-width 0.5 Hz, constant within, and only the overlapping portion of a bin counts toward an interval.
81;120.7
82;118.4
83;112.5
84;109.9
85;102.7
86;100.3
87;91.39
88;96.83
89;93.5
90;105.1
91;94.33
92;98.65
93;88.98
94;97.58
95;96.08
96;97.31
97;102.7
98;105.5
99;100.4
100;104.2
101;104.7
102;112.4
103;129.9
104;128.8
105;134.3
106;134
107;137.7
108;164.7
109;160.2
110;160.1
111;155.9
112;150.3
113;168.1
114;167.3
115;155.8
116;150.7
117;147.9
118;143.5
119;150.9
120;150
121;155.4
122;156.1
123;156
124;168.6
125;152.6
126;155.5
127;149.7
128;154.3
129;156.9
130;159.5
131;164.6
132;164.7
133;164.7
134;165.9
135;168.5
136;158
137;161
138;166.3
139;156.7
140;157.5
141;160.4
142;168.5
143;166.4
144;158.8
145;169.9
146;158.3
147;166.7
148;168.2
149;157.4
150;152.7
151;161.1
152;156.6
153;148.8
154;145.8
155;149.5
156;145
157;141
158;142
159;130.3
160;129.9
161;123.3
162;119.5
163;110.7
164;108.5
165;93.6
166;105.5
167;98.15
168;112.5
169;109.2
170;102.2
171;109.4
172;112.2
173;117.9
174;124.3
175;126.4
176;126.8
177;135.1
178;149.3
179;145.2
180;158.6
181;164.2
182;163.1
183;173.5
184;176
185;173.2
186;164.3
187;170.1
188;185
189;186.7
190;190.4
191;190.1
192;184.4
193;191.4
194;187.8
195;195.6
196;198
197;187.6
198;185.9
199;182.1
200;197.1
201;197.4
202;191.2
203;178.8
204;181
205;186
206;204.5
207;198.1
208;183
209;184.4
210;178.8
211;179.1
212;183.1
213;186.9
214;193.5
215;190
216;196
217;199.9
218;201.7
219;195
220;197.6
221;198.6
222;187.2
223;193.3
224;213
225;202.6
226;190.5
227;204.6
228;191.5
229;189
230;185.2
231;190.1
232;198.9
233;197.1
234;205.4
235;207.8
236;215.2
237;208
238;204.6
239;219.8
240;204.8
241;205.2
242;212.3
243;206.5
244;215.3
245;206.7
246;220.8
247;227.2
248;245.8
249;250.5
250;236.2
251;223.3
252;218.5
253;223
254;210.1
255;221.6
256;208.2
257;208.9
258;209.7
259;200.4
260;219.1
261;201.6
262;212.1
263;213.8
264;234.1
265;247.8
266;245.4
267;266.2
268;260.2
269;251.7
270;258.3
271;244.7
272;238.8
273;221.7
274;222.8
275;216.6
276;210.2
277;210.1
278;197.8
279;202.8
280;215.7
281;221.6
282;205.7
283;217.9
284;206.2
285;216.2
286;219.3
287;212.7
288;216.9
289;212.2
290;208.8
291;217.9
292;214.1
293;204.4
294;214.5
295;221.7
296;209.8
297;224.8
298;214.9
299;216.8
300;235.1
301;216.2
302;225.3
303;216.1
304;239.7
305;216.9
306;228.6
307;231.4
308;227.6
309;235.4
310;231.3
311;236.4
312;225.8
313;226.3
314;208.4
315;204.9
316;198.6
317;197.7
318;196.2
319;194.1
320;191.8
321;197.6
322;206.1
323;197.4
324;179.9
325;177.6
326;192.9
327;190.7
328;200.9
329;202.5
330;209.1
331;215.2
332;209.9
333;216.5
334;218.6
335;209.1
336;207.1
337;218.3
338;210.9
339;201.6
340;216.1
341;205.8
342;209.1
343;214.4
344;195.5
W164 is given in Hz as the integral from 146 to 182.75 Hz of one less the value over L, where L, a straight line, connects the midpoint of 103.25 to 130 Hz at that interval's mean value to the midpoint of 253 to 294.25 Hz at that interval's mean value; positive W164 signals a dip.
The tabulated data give 8.2 Hz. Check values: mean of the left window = 152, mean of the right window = 221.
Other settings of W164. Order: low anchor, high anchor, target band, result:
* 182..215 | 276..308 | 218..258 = -2.0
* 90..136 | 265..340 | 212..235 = -1.4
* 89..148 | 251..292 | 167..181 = 3.8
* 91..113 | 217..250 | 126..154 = -2.7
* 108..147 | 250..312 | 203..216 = 0.4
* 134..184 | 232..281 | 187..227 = -2.3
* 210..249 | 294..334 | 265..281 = -1.8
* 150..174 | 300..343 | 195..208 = -3.9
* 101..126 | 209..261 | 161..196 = 6.5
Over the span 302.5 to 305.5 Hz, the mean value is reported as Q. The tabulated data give 224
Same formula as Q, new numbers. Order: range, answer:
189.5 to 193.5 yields 189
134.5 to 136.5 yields 163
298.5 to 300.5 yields 226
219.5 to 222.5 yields 194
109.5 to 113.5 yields 159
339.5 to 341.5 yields 211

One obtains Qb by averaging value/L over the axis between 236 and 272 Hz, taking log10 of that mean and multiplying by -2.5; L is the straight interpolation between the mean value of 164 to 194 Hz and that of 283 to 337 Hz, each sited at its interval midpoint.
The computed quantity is -0.21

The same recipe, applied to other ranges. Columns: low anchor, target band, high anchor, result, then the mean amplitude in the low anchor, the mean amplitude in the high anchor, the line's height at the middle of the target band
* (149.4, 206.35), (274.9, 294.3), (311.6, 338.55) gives -0.119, 154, 204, 190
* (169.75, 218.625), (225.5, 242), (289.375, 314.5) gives -0.057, 173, 222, 191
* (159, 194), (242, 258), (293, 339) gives -0.228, 143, 212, 179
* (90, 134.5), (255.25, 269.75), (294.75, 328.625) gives -0.173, 139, 212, 194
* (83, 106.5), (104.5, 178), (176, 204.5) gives -0.064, 106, 177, 140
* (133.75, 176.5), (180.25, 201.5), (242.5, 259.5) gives -0.081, 140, 220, 169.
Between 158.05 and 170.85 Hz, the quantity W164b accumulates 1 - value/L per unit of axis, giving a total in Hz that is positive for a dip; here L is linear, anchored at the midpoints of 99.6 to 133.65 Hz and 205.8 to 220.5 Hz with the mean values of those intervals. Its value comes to 4.3 Hz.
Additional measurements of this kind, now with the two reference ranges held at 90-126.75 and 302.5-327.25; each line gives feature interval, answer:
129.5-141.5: -1.5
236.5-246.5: -1.5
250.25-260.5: -1.4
